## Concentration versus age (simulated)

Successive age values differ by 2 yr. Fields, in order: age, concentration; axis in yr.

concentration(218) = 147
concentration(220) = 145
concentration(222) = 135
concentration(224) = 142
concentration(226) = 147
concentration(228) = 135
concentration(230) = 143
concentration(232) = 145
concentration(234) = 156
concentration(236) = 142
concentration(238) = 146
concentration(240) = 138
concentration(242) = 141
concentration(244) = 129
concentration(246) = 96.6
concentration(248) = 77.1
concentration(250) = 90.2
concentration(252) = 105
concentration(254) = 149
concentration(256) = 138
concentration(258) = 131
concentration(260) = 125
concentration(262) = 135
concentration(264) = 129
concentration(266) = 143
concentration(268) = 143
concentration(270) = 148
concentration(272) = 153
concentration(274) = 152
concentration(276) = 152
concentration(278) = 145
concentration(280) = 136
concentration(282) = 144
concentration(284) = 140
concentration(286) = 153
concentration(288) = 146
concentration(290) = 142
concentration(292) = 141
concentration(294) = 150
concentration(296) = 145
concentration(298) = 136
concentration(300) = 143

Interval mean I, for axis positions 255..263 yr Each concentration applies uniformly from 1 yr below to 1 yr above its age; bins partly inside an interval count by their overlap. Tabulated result 132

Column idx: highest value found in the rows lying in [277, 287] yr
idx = 153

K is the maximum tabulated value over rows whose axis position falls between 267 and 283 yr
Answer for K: 153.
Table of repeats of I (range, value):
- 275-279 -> 148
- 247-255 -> 105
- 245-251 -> 88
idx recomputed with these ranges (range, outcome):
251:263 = 149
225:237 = 156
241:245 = 141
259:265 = 135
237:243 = 146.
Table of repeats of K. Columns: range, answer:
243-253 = 129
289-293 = 142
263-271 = 148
